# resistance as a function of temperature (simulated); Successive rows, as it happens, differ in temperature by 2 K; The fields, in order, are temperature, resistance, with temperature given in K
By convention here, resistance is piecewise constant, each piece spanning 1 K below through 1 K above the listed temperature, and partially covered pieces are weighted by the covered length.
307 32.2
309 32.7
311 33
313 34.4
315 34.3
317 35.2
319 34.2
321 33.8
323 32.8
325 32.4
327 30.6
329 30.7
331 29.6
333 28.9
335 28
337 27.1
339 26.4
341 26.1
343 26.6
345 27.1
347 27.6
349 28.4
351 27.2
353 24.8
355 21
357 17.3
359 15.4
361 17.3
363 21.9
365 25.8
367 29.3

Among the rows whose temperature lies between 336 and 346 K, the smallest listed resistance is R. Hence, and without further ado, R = 26.1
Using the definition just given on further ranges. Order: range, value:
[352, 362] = 15.4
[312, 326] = 32.4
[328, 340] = 26.4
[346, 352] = 27.2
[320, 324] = 32.8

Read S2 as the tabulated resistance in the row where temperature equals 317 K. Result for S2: 35.2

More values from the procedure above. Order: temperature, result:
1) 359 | 15.4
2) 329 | 30.7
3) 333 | 28.9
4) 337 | 27.1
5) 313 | 34.4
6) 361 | 17.3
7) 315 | 34.3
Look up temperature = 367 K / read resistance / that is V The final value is 29.3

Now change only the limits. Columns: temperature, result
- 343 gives 26.6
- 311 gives 33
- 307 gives 32.2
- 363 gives 21.9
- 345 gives 27.1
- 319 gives 34.2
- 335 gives 28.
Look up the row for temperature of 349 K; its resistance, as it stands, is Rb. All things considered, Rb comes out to 28.4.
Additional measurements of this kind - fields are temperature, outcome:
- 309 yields 32.7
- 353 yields 24.8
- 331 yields 29.6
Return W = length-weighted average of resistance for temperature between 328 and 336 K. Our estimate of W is 29.3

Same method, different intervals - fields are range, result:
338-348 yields 26.8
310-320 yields 34.2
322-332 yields 31.2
